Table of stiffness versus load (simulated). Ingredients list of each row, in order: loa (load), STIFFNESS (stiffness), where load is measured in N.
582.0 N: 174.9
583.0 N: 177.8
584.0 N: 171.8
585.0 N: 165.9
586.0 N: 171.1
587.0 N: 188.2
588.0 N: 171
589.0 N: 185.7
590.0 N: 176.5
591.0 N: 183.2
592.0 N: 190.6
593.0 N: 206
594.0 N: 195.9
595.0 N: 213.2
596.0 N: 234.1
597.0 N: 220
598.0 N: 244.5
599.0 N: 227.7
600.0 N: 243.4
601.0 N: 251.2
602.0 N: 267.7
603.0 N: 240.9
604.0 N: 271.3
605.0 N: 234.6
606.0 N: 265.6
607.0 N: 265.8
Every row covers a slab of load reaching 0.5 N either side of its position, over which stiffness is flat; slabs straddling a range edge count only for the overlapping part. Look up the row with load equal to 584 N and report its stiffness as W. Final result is 171.8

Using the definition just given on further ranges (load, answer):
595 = 213.2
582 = 174.9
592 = 190.6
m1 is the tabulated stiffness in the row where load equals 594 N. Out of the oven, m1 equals 195.9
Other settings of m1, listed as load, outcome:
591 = 183.2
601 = 251.2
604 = 271.3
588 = 171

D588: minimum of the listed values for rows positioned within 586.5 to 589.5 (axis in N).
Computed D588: 171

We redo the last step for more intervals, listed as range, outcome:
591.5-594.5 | 190.6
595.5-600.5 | 220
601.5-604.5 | 240.9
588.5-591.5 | 176.5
